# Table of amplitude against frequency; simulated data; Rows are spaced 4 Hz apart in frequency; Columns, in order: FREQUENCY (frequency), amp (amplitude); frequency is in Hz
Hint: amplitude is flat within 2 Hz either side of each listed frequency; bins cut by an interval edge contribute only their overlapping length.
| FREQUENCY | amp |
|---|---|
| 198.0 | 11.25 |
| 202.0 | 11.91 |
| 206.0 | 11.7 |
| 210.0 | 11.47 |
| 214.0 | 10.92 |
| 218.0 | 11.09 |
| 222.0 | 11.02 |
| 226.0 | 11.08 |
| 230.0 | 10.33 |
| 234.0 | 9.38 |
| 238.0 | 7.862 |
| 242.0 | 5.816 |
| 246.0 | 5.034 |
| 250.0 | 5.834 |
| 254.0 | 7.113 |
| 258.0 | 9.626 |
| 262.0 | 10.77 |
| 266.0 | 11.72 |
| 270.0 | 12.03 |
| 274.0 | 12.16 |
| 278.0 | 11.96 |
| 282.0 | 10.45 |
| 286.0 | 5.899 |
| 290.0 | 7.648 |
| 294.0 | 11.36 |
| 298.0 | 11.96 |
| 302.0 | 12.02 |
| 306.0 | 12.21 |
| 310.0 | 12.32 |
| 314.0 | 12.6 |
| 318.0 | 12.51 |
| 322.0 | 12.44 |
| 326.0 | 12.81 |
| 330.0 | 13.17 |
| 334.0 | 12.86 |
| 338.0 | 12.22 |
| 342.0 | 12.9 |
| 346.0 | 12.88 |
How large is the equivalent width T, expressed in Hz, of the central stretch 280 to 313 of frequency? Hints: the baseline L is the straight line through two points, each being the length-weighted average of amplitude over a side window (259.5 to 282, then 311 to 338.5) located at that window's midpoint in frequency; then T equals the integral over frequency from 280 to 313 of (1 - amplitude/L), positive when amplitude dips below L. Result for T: 4.28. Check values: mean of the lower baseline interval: 11.6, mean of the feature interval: 10.5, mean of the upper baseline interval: 12.7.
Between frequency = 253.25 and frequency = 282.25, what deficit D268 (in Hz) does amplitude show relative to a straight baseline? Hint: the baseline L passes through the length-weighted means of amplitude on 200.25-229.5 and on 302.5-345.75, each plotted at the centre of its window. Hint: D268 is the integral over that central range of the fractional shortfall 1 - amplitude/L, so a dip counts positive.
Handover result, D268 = 2.5 Hz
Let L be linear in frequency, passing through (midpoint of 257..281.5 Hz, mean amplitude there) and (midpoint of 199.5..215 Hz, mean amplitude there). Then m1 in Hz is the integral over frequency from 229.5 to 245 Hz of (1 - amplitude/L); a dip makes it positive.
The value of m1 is 4.8 Hz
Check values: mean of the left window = 11.5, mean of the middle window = 7.94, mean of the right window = 11.4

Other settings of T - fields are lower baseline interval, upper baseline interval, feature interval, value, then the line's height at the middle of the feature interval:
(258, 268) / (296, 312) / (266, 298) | 2.88 Hz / 11.5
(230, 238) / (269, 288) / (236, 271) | 5.34 Hz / 9.76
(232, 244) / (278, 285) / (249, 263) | 0.71 Hz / 8.74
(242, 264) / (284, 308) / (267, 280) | -4.83 Hz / 8.78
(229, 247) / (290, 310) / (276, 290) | 1.65 Hz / 10.5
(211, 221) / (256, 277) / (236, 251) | 6.74 Hz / 11.2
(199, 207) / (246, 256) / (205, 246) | -2.56 Hz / 9.14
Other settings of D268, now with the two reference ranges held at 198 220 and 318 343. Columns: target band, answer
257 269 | 1.1 Hz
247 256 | 4.2 Hz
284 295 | 3.8 Hz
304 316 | 0.1 Hz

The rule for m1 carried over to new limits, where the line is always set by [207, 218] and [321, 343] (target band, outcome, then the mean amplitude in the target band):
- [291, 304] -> 0.89 Hz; 11.5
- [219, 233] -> 0.81 Hz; 10.7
